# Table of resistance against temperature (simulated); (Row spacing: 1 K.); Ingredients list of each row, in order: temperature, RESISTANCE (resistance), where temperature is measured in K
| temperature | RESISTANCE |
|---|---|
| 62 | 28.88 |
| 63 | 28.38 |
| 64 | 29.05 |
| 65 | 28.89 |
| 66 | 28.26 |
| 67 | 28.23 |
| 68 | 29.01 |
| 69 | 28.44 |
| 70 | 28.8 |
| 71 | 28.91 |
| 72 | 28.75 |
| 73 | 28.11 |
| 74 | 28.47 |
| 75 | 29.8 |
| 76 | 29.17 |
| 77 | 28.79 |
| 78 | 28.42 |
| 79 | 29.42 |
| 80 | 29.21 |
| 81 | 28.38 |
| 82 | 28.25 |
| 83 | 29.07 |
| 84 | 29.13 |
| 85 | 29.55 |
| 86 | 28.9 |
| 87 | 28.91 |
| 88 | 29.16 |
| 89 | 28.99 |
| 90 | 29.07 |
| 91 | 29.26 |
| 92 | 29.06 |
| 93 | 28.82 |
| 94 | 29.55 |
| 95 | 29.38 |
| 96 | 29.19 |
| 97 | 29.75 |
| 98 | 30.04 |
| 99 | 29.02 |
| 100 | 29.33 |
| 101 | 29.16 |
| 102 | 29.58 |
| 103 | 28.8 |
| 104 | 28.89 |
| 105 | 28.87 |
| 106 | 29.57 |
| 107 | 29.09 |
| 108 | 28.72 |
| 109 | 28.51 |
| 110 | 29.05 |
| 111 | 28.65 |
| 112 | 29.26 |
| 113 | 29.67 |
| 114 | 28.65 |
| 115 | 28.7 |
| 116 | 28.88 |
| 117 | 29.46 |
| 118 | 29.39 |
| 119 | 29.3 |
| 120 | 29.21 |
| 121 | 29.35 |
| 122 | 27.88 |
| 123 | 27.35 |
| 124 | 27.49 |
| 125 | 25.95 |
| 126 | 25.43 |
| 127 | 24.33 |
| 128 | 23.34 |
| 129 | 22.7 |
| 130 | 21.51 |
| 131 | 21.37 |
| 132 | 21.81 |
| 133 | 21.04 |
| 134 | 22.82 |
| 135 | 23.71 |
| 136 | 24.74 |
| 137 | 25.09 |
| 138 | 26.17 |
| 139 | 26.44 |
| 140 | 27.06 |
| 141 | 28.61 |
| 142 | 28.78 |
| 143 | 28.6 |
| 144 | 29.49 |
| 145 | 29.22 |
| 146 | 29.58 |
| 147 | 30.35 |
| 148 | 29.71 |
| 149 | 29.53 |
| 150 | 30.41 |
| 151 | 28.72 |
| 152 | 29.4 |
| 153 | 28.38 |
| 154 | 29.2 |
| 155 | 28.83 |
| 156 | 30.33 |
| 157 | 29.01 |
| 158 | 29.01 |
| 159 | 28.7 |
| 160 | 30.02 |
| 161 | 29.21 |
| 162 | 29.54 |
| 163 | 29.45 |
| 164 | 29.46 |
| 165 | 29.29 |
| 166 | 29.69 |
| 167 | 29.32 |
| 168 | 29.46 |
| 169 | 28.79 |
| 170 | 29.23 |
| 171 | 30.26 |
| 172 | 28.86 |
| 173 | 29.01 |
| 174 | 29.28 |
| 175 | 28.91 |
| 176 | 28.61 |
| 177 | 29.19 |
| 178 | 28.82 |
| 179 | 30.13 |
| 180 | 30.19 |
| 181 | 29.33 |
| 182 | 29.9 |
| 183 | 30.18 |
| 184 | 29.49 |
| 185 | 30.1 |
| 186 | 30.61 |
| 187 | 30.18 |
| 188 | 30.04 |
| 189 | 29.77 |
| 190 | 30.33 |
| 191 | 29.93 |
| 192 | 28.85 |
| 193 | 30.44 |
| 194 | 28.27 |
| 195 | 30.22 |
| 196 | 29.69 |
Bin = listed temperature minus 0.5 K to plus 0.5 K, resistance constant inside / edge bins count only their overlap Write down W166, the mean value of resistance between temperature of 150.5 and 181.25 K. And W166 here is 29.3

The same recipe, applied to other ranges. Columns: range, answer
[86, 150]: 27.8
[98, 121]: 29.1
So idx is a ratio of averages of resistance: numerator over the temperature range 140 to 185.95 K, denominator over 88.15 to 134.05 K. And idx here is 1.06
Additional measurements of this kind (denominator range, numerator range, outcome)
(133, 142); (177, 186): 1.17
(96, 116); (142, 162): 1.01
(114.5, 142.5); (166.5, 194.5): 1.14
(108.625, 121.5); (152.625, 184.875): 1.01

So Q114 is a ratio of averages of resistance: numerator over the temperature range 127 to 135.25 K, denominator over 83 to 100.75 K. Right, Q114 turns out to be 0.77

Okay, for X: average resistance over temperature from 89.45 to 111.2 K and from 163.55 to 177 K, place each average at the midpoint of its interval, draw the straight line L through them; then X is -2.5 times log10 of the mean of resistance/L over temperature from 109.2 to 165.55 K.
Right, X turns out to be 0.059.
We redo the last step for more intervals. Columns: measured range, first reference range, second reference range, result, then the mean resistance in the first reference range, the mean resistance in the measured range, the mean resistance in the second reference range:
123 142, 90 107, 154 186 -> 0.19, 29.3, 24.6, 29.4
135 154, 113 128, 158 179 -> 0.01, 27.9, 28.2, 29.3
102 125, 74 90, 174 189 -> 0.02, 29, 28.8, 29.7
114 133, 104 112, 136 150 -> 0.10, 28.9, 26.2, 28.3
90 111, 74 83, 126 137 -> -0.11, 28.9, 29.2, 23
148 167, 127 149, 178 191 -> -0.07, 25.9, 29.4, 30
